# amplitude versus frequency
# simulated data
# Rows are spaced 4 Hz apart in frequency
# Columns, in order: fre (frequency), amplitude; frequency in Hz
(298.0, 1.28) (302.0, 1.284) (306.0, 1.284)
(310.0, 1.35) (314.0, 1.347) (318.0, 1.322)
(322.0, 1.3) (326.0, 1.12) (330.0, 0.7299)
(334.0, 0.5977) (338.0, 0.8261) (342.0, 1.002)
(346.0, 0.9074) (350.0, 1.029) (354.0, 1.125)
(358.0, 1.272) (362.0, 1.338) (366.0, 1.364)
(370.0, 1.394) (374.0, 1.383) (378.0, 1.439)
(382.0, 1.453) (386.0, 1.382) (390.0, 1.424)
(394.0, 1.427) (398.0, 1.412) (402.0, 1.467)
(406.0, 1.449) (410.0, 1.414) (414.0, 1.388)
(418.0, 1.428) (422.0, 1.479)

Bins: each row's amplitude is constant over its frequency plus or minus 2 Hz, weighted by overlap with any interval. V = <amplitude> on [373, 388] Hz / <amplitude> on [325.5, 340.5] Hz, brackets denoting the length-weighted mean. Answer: 1.78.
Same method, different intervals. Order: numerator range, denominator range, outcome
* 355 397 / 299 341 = 1.24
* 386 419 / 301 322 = 1.08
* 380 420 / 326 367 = 1.40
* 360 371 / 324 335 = 1.63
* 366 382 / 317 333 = 1.31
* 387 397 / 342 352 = 1.46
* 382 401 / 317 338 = 1.45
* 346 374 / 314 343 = 1.23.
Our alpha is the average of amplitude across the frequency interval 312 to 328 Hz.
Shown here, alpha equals 1.27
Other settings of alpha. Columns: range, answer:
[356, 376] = 1.35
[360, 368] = 1.35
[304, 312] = 1.32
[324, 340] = 0.818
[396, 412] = 1.44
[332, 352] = 0.872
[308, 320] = 1.34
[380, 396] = 1.42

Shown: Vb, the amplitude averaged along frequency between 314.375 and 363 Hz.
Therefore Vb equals 1.05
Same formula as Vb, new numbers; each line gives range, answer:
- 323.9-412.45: 1.23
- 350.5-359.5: 1.17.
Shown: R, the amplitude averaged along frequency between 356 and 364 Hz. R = 1.31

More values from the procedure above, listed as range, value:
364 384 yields 1.41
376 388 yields 1.42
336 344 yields 0.914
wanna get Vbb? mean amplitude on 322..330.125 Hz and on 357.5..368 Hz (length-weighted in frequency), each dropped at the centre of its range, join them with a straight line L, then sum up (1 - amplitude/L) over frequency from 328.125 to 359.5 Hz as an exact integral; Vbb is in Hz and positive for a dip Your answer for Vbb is 7.1 Hz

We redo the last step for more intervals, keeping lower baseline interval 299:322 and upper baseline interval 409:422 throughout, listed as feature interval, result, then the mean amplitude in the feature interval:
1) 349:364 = 1.8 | 1.2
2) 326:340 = 5.9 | 0.775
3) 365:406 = -0.8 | 1.42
